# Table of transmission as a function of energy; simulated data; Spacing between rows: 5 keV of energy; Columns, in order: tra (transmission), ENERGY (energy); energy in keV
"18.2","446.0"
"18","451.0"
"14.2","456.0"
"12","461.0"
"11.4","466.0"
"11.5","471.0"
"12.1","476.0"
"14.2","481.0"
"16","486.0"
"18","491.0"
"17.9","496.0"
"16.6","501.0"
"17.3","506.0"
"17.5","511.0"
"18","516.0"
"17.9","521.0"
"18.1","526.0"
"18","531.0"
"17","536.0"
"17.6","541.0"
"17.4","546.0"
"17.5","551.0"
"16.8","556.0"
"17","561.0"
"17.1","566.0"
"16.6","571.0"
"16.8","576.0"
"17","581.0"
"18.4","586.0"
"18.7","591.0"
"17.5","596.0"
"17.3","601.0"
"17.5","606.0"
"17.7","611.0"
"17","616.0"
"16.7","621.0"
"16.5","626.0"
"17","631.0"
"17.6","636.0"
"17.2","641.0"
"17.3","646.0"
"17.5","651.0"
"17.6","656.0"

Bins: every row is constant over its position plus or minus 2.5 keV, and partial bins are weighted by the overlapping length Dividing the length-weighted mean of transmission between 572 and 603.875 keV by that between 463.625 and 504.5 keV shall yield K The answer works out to 1.19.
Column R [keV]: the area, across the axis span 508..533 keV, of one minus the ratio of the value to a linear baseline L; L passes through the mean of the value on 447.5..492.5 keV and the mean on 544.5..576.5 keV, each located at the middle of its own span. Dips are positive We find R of -3.37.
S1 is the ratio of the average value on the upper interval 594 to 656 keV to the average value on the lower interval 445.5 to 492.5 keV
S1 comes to 1.2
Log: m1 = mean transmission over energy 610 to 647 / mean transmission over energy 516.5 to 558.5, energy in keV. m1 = 1.0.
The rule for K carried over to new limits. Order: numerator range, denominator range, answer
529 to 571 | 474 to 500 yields 1.09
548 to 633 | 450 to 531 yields 1.10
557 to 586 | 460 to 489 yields 1.31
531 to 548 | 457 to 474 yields 1.47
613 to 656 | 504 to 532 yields 0.96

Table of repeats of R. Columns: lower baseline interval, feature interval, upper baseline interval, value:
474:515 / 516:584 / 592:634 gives -2.4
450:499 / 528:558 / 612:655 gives -3.5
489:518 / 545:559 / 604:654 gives 0.2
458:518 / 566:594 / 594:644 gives -1.5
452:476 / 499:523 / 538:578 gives -4.2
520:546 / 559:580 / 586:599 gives 1.3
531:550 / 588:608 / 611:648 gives -0.7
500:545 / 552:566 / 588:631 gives 0.4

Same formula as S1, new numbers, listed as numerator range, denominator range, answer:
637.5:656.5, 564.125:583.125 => 1.03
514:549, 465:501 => 1.20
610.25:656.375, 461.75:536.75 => 1.07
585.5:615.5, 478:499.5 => 1.08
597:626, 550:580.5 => 1.01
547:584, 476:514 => 1.03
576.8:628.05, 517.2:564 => 1.00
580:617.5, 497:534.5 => 1.00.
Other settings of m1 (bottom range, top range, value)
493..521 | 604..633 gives 0.97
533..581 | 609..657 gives 1.01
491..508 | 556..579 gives 0.97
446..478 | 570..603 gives 1.29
